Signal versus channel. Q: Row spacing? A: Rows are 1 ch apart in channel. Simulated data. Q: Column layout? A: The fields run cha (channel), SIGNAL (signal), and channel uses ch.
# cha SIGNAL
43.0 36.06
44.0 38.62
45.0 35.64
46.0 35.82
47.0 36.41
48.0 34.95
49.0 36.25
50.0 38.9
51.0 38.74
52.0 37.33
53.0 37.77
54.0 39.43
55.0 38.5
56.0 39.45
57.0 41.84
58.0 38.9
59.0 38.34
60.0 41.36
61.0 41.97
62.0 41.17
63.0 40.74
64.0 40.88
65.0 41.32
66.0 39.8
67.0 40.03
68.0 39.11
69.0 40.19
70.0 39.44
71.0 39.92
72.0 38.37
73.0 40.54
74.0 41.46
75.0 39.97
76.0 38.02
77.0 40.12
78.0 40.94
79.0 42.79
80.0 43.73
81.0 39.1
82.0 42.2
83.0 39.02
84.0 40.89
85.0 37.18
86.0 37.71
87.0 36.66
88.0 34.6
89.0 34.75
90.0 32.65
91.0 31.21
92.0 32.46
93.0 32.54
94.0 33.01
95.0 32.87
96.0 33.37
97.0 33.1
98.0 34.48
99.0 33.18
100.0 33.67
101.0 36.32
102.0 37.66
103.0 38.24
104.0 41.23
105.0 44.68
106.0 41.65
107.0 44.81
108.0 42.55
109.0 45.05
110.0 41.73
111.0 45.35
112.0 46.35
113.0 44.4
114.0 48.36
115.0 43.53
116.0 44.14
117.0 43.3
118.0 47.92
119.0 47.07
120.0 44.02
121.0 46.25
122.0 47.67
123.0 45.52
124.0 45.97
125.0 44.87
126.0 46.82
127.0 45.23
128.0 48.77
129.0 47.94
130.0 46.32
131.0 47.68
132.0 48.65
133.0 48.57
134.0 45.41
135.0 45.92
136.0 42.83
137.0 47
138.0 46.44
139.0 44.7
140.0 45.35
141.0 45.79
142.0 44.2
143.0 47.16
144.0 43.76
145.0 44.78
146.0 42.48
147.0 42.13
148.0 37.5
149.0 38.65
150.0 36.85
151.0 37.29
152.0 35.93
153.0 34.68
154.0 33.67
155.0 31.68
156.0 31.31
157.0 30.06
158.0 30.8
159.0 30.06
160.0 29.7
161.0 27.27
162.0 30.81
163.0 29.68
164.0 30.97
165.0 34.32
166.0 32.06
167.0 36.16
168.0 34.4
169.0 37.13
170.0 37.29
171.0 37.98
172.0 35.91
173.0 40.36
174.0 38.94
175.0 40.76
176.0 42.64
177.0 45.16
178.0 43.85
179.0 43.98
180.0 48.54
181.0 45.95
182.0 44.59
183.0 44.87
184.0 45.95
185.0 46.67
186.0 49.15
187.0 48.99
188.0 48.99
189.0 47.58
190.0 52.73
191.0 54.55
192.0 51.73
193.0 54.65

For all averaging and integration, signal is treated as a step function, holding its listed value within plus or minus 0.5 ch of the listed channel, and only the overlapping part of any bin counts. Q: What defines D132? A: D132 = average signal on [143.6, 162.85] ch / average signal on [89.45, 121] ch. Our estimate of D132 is 0.88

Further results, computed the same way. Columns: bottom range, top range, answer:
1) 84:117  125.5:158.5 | 1.09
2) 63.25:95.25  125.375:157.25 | 1.11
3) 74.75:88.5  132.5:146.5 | 1.15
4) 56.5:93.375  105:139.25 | 1.17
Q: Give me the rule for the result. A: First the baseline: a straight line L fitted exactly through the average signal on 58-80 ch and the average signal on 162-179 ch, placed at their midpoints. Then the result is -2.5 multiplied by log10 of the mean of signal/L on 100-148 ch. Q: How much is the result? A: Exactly -0.15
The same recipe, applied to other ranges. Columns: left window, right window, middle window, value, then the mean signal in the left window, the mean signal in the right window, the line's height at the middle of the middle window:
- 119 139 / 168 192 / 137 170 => 0.22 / 46.4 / 44.4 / 45.4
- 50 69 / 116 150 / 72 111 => 0.11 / 39.8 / 45.2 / 42.2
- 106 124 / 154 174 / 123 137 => -0.13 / 45.1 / 33.2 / 41.5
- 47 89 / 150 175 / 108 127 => -0.24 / 39.4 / 33.9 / 36.5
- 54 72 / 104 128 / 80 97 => 0.19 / 40.1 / 45.1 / 42.5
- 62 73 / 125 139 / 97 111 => 0.11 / 40.1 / 46.6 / 43.8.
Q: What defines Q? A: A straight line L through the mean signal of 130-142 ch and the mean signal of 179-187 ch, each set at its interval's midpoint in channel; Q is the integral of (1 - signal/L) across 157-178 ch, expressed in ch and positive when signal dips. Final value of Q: 5.1 ch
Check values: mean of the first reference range 46.1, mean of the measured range 35.2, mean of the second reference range 46.5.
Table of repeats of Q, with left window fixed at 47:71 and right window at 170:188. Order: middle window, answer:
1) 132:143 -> -0.94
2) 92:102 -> 1.72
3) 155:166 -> 3.18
